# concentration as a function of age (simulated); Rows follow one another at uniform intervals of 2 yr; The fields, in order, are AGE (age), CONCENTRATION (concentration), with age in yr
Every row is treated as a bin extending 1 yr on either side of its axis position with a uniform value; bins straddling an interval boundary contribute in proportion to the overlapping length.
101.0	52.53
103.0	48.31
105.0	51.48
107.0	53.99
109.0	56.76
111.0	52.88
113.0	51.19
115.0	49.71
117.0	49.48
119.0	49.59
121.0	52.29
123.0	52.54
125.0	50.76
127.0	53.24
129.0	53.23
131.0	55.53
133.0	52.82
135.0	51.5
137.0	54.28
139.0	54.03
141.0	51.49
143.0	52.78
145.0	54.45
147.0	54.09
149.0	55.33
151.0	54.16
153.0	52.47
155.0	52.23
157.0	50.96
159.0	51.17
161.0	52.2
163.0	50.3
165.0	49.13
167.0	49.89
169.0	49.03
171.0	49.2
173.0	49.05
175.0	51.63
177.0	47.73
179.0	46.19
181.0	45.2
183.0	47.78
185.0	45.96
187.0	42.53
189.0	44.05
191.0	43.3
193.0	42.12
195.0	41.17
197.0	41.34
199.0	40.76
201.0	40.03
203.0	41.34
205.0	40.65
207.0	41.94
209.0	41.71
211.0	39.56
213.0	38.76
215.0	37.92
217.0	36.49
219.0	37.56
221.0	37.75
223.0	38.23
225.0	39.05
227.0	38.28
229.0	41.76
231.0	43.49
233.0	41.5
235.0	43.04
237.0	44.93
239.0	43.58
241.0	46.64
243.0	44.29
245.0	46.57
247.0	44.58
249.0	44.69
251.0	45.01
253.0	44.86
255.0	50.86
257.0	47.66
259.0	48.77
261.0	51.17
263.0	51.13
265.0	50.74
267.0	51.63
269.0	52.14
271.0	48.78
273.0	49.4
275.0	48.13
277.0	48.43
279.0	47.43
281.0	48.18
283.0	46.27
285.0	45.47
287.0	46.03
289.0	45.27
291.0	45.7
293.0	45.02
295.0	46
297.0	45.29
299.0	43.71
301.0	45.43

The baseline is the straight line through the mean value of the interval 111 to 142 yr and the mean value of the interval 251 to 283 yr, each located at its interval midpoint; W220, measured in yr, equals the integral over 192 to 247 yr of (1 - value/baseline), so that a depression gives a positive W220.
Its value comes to 9.8 yr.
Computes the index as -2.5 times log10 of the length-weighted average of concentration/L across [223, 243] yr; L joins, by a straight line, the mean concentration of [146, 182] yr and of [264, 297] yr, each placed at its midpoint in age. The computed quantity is 0.16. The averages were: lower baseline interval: 50.6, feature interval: 42.4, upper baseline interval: 47.7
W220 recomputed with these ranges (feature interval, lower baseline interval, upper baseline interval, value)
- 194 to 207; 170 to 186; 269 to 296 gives 1.8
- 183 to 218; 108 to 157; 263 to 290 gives 6.5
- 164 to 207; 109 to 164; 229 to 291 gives 4.5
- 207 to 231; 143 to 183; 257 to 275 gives 5.4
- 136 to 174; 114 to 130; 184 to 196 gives -3.6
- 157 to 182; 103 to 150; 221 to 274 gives 0.5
